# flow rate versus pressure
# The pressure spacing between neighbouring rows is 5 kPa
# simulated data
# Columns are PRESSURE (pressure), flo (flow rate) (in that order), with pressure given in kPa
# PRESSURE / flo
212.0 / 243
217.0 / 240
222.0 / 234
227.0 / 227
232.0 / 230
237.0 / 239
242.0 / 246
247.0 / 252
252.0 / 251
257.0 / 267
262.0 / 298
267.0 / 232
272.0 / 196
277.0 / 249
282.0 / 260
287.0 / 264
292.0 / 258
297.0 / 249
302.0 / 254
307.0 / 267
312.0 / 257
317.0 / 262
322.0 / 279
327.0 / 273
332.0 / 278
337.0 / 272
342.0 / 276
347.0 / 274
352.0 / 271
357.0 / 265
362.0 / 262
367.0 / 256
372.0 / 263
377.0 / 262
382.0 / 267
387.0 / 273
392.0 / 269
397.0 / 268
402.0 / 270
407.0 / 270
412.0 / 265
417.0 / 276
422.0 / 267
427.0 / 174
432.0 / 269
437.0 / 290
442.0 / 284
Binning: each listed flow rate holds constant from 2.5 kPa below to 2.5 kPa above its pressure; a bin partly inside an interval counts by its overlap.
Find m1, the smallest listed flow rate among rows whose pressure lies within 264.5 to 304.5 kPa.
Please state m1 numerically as 196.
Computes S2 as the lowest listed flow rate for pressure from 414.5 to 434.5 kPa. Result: 174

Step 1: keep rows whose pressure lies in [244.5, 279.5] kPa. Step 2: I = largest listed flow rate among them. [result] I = 298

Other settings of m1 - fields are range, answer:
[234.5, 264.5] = 239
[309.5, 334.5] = 257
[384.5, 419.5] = 265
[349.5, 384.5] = 256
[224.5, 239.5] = 227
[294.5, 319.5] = 249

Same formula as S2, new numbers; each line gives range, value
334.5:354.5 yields 271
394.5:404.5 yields 268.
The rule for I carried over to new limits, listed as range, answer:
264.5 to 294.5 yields 264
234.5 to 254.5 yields 252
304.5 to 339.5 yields 279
